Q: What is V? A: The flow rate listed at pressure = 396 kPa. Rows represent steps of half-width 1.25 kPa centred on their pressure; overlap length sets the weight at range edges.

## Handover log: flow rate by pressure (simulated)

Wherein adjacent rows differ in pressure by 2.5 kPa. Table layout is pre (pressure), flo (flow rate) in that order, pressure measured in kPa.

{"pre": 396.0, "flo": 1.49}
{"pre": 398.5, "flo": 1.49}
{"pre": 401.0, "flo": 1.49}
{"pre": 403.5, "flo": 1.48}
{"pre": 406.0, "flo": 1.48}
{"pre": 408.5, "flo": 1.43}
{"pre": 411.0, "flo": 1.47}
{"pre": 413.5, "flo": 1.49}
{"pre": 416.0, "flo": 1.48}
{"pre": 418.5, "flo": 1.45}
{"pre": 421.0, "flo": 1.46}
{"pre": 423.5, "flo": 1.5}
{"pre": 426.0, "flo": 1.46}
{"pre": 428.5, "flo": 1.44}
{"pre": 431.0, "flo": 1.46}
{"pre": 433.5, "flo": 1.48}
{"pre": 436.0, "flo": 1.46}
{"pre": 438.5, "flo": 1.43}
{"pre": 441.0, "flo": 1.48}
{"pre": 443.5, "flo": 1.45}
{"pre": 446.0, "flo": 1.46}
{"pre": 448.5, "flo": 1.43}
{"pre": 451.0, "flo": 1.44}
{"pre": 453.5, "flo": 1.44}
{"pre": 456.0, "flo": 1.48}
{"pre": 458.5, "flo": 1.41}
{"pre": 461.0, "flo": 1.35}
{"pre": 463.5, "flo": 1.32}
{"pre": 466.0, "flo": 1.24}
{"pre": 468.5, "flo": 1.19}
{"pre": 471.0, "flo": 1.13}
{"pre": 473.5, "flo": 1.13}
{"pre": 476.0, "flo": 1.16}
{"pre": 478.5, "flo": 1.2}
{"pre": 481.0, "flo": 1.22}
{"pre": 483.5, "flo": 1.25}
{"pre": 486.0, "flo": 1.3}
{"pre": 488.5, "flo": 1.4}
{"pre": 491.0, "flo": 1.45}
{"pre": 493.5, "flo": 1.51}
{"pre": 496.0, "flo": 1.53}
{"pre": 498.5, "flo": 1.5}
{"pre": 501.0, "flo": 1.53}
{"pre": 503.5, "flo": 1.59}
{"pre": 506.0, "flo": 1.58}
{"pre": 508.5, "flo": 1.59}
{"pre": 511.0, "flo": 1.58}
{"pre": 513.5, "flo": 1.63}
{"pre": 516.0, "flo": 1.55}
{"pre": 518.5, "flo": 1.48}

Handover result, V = 1.49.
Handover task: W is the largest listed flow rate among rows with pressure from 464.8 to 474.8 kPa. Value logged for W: 1.24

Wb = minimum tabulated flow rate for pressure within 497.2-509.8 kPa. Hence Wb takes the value 1.5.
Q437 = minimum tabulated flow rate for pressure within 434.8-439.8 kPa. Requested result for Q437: 1.43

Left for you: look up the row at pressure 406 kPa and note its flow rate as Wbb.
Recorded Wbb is 1.48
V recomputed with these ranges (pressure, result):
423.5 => 1.5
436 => 1.46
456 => 1.48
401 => 1.49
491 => 1.45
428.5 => 1.44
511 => 1.58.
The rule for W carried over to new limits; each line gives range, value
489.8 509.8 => 1.59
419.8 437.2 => 1.5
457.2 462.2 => 1.41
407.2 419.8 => 1.49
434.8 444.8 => 1.48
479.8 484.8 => 1.25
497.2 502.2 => 1.53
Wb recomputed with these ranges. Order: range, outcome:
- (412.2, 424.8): 1.45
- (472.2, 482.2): 1.13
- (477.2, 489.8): 1.2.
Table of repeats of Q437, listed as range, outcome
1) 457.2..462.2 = 1.35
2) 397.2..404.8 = 1.48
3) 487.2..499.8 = 1.4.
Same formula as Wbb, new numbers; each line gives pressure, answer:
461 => 1.35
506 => 1.58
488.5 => 1.4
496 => 1.53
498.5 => 1.5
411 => 1.47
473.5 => 1.13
